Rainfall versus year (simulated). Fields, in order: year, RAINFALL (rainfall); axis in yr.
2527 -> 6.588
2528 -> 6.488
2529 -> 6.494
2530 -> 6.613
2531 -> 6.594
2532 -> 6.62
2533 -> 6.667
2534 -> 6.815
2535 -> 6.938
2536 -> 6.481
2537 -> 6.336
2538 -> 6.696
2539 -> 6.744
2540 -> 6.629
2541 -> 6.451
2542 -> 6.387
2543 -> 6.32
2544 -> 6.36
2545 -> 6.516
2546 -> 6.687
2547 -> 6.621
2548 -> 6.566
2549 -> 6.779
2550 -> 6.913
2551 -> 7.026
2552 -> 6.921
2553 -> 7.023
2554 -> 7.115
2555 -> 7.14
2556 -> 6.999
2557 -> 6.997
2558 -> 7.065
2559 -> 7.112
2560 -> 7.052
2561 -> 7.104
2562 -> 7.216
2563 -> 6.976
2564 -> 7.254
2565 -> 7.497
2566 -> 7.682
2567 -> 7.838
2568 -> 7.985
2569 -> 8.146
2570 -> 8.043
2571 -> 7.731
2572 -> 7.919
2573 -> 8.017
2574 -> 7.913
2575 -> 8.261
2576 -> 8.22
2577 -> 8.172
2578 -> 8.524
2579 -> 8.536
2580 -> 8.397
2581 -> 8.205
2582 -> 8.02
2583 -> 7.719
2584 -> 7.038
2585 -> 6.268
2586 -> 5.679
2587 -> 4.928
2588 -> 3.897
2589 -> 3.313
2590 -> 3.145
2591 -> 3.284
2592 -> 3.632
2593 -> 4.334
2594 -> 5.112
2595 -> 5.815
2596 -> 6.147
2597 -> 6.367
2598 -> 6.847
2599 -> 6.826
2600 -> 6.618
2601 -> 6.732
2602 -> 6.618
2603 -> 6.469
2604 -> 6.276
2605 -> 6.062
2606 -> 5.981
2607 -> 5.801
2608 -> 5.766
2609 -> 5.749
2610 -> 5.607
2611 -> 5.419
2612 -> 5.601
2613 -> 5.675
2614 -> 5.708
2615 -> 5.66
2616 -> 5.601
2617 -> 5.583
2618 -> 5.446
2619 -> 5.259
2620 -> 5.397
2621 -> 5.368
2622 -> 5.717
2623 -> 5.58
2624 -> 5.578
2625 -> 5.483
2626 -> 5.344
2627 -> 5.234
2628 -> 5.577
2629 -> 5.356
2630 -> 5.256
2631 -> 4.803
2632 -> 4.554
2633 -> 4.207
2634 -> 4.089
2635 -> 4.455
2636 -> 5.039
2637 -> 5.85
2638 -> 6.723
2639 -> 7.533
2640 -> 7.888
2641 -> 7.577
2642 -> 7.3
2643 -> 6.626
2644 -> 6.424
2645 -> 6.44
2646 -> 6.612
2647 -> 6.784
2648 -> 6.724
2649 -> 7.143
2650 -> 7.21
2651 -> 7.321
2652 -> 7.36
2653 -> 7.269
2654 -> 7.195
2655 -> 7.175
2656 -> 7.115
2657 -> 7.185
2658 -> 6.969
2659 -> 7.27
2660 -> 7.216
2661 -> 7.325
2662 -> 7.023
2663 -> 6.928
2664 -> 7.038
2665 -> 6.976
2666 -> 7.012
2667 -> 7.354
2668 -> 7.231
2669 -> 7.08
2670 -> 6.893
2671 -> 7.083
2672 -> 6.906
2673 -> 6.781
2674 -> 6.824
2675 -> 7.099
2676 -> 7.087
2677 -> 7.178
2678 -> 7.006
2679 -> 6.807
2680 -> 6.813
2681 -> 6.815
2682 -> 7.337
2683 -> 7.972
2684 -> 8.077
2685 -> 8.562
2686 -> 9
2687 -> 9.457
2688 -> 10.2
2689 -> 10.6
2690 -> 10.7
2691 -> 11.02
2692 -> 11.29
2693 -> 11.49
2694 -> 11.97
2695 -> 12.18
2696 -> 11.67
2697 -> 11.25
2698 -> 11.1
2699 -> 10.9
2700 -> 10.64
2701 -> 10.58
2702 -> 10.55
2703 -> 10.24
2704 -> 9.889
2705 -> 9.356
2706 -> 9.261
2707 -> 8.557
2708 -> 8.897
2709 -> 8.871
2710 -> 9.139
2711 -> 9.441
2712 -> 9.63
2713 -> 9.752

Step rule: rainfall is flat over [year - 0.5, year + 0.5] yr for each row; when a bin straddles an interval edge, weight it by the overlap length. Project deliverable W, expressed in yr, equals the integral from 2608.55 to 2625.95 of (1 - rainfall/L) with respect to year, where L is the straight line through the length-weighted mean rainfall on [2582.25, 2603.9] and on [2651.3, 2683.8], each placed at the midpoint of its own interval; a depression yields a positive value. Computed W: 1.55 yr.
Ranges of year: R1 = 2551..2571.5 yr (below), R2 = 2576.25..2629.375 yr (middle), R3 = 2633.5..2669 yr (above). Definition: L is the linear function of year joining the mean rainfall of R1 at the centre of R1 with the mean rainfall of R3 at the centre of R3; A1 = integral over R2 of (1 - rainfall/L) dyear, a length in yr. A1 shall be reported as 9.0 yr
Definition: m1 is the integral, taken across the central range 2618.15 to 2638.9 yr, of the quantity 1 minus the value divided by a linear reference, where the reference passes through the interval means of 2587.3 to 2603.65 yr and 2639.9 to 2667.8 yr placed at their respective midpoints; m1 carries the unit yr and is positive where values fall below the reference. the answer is 3.4 yr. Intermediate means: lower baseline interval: 5.33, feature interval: 5.29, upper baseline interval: 7.08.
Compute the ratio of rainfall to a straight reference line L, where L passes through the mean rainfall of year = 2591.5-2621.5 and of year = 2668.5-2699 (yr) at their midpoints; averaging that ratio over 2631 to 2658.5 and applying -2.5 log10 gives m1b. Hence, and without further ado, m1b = 0.13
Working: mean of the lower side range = 5.78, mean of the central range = 6.52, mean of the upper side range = 8.84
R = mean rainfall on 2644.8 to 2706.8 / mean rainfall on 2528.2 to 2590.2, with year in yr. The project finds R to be 1.2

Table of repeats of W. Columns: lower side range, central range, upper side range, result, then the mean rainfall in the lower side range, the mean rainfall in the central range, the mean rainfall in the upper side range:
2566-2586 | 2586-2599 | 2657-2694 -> 5.01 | 7.88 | 4.85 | 7.95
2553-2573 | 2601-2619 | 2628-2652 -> 2.25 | 7.42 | 5.83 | 6.18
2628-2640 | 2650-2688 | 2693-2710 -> 2.81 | 5.38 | 7.33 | 10.4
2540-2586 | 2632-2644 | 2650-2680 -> 1.82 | 7.32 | 6.06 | 7.09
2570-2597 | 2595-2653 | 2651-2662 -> 7.37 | 6.5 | 6.02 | 7.2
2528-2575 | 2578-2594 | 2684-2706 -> 4.10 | 7.03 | 5.83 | 10.5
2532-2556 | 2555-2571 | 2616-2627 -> -2.50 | 6.71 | 7.4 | 5.47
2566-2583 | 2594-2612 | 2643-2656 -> 3.59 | 8.1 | 6.14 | 6.96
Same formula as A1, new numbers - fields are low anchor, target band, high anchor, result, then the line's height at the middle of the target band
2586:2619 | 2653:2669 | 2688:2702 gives 3.4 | 9.06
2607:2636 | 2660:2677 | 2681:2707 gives 2.8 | 8.43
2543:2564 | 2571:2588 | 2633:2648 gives -2.0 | 6.73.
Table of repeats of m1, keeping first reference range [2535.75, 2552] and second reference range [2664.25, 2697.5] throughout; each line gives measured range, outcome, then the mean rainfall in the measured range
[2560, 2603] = 2.1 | 6.76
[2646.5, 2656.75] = 1.2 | 7.13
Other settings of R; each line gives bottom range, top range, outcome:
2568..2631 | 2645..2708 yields 1.35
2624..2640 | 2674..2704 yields 1.76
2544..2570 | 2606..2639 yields 0.76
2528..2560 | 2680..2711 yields 1.47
